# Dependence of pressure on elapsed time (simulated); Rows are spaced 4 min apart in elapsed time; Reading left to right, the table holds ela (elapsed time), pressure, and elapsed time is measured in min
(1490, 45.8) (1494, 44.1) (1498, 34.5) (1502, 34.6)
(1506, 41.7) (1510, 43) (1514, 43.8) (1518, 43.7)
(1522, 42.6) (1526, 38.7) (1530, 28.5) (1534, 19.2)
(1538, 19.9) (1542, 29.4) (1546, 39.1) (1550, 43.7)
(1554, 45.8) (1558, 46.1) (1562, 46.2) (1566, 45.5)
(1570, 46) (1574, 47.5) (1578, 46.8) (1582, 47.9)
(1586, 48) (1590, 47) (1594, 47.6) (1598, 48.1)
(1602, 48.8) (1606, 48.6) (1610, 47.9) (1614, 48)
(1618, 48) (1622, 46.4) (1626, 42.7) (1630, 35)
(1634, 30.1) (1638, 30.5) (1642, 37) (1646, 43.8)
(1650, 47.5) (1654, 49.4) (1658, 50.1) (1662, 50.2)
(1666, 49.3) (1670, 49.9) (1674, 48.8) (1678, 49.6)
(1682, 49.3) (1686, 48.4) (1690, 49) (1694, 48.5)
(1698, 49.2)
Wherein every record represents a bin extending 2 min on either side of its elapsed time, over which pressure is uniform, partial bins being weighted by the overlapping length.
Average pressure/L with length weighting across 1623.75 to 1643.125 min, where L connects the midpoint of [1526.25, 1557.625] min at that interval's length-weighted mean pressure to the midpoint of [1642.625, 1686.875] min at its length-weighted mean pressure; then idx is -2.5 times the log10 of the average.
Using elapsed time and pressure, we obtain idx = 0.26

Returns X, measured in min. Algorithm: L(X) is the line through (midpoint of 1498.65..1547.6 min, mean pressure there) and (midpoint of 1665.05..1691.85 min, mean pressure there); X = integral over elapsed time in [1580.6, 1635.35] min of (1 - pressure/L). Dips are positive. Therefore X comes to -3.5 min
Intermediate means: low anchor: 35.3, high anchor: 49.2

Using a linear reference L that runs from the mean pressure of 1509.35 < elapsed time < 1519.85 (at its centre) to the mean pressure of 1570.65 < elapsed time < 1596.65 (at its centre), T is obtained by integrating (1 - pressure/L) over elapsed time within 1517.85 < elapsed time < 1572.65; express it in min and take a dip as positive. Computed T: 8.8 min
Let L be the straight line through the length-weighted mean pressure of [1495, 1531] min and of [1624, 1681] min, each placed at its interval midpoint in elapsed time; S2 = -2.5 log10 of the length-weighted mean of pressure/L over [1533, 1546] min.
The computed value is 0.49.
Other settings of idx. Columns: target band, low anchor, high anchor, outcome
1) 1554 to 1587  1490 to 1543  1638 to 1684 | -0.162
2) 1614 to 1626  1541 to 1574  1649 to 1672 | 0.012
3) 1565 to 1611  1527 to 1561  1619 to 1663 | -0.246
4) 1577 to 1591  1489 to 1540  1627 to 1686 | -0.173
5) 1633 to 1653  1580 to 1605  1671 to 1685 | 0.248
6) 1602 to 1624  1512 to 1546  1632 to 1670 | -0.185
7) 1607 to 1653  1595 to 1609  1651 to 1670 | 0.170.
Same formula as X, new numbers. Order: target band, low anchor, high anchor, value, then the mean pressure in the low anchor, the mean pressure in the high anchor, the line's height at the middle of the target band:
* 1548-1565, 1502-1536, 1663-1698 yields -2.2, 37.5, 49.1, 40.2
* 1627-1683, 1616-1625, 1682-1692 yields 4.3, 46.7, 48.8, 47.8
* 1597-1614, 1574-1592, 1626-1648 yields -2.3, 47.4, 36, 42.7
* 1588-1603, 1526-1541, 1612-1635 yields -4.4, 25.1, 42.2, 36.9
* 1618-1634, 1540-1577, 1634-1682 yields 1.4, 43.4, 45.5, 44.8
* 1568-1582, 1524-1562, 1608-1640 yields -3.5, 35.1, 41.1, 37.5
